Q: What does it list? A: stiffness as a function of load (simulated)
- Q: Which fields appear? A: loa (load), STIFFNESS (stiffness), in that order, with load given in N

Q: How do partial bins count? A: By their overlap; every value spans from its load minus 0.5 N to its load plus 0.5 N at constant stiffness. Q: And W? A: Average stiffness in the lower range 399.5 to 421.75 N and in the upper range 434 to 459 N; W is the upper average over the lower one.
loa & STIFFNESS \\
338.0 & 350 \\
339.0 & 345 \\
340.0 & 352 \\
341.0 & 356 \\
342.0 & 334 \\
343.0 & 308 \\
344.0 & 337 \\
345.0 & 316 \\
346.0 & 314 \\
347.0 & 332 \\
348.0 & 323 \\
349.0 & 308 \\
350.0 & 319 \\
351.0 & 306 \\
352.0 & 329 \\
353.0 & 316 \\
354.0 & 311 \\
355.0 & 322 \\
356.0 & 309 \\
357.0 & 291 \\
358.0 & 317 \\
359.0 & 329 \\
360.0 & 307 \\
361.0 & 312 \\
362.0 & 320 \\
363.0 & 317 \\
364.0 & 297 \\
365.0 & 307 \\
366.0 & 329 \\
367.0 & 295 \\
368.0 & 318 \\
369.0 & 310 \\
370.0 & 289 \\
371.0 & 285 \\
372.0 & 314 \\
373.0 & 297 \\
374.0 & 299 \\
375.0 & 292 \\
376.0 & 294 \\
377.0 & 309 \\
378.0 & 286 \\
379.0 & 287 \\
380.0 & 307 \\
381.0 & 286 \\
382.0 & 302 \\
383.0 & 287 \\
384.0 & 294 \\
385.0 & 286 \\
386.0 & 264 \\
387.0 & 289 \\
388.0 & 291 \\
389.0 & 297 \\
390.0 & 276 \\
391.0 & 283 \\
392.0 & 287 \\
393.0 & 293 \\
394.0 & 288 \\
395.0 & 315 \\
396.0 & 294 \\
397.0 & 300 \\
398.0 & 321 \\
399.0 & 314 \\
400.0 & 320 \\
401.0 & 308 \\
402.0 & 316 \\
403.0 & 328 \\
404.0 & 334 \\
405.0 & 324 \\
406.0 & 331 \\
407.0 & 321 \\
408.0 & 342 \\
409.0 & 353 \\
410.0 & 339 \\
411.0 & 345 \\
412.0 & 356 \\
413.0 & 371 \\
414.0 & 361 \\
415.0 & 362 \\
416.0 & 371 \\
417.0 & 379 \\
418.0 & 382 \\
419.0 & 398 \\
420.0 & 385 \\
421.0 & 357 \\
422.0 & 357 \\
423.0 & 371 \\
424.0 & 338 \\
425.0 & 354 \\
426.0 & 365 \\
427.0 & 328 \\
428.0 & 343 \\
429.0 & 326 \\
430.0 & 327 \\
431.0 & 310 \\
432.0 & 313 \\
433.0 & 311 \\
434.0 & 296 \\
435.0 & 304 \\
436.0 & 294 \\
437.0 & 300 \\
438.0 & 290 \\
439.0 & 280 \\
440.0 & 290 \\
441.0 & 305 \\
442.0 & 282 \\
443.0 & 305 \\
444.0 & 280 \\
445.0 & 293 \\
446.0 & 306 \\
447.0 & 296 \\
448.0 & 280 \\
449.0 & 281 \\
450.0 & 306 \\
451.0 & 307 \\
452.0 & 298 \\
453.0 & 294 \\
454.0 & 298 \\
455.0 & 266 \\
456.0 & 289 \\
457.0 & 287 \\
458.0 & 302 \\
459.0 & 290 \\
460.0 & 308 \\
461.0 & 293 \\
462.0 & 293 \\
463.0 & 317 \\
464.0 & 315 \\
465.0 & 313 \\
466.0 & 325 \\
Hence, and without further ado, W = 0.84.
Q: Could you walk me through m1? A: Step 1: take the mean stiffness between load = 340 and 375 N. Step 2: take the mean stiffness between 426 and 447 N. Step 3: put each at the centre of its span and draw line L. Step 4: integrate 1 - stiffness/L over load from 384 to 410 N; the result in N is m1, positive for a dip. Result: 0.2 N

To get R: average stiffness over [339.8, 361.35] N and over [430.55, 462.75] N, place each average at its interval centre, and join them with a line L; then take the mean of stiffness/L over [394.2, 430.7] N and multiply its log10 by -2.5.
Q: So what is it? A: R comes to -0.13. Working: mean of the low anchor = 320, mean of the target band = 342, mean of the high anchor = 295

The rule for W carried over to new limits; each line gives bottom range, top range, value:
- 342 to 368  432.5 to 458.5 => 0.93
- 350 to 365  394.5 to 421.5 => 1.09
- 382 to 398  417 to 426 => 1.27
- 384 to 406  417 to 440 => 1.10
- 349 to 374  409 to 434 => 1.13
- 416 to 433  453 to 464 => 0.84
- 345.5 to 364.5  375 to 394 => 0.92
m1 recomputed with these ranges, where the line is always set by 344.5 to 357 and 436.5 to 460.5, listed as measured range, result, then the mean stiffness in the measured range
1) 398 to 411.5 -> -1.1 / 329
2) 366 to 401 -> 1.3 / 297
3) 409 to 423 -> -3.0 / 366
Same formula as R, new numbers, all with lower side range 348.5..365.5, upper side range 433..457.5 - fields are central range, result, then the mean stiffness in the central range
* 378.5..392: 0.066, 288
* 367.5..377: 0.032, 300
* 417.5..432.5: -0.176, 350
